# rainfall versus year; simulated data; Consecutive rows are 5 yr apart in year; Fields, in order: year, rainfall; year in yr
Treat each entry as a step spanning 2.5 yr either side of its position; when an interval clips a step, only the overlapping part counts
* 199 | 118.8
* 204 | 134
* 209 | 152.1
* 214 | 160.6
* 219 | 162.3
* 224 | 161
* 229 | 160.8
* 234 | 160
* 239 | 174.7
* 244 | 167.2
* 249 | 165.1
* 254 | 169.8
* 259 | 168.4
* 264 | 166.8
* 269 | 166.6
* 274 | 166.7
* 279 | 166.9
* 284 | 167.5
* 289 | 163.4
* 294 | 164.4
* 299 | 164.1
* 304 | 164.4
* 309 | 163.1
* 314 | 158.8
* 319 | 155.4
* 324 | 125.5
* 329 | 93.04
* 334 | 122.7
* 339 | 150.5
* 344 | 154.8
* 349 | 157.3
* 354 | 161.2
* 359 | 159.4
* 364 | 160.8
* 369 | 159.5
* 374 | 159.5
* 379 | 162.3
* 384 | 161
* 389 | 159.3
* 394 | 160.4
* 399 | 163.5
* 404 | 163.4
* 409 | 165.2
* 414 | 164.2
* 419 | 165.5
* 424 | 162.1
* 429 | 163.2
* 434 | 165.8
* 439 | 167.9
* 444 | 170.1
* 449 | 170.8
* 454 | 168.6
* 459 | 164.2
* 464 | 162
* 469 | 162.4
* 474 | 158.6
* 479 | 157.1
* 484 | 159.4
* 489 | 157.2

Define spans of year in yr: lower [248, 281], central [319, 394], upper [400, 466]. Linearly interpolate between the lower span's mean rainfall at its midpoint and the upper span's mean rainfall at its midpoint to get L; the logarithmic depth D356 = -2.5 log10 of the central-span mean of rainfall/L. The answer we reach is 0.11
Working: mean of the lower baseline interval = 167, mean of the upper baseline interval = 166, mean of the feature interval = 150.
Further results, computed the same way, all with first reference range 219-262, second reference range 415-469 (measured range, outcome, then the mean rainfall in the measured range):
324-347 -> 0.26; 130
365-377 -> 0.04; 160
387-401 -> 0.03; 161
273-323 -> 0.02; 162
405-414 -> 0.01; 165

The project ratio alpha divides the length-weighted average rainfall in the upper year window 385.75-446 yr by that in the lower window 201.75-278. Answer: 1.01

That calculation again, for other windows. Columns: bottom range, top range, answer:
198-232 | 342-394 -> 1.05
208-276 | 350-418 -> 0.98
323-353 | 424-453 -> 1.23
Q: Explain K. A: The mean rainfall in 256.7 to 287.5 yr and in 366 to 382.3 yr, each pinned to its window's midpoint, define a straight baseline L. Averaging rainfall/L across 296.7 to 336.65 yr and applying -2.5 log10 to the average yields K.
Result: 0.15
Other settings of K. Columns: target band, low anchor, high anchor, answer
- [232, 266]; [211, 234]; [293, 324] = -0.049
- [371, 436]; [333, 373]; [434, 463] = -0.007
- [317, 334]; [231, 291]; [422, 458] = 0.327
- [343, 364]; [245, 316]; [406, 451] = 0.047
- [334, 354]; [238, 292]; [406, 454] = 0.107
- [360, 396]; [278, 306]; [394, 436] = 0.026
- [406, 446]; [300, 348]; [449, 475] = -0.043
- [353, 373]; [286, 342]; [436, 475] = -0.041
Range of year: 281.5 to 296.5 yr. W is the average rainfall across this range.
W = 165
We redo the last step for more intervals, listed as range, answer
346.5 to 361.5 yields 159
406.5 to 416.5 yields 165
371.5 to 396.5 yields 160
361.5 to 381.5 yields 161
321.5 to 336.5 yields 114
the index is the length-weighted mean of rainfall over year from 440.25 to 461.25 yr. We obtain 168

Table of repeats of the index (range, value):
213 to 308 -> 165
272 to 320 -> 164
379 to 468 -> 164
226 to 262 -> 166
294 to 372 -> 151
